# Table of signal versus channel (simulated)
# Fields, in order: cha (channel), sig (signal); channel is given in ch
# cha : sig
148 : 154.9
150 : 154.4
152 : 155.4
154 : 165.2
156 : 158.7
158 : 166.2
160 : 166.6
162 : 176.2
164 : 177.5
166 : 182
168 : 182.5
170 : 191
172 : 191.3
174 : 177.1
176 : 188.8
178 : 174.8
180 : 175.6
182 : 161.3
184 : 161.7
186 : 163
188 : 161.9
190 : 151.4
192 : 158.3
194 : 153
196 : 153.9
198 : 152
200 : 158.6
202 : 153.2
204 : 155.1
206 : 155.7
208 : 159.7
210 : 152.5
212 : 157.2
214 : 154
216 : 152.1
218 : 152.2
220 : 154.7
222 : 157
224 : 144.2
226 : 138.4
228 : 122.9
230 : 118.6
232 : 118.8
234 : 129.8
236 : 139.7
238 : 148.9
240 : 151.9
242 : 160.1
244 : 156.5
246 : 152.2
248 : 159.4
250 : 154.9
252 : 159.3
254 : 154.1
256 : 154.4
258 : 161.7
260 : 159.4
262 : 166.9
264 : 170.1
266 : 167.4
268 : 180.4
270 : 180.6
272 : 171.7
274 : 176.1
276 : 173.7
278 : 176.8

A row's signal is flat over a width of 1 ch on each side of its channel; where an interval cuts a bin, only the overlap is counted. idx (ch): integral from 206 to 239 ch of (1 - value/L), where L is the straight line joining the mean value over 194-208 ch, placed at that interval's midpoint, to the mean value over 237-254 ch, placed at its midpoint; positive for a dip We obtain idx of 2.34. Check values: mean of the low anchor 155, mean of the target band 144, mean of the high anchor 155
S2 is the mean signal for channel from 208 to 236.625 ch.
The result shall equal 143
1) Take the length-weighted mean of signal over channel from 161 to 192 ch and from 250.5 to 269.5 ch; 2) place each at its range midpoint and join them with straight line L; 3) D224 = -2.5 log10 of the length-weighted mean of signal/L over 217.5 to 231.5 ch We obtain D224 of 0.20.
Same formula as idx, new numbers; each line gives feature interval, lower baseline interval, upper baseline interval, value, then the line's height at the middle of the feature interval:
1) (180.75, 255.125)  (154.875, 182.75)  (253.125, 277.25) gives 9.1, 172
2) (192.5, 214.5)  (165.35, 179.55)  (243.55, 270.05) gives 2.6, 176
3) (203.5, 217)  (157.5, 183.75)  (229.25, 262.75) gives 0.6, 163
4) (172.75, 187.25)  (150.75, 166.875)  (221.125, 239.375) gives -1.2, 158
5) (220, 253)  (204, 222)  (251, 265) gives 2.8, 158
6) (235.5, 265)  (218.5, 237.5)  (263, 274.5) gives 0.0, 157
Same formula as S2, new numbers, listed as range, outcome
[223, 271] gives 152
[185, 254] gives 150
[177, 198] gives 161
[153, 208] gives 167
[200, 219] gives 155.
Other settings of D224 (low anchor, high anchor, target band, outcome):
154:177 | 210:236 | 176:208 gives 0.01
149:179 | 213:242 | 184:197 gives 0.02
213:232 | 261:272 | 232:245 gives 0.06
